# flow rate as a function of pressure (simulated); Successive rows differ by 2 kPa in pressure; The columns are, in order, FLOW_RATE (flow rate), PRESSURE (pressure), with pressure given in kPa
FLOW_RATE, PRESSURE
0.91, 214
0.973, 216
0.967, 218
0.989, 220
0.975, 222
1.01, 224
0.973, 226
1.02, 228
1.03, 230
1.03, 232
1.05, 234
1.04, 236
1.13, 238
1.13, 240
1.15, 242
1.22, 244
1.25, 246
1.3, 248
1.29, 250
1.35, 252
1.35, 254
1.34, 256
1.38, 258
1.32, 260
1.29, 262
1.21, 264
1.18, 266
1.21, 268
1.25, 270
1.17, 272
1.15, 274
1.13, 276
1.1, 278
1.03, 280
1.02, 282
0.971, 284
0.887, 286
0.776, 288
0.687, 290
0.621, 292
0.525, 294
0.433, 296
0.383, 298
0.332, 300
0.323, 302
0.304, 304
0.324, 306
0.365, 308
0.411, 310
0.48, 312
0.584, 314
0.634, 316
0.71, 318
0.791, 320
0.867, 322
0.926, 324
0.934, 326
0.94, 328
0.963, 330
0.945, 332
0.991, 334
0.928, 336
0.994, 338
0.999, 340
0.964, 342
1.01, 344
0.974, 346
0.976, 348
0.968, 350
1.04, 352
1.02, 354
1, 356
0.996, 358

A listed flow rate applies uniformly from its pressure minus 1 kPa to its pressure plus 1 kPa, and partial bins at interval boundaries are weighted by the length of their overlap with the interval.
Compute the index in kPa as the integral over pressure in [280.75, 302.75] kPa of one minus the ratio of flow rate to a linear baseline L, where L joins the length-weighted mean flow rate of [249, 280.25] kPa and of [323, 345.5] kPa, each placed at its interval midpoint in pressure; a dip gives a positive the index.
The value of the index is 9.6 kPa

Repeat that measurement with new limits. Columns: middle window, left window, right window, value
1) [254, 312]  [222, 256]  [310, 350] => 9.4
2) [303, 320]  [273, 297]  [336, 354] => 7.9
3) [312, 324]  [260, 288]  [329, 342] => 3.5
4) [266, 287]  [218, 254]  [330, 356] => -0.6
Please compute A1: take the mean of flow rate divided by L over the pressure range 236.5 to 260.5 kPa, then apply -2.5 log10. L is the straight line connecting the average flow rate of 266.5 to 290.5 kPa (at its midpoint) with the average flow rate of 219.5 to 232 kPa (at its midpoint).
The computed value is -0.231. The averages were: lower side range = 1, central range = 1.26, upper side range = 1.04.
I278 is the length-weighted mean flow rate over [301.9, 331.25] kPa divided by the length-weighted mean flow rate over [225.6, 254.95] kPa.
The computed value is 0.6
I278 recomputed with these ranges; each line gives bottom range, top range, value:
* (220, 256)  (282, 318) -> 0.48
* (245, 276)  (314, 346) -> 0.71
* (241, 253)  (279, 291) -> 0.71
